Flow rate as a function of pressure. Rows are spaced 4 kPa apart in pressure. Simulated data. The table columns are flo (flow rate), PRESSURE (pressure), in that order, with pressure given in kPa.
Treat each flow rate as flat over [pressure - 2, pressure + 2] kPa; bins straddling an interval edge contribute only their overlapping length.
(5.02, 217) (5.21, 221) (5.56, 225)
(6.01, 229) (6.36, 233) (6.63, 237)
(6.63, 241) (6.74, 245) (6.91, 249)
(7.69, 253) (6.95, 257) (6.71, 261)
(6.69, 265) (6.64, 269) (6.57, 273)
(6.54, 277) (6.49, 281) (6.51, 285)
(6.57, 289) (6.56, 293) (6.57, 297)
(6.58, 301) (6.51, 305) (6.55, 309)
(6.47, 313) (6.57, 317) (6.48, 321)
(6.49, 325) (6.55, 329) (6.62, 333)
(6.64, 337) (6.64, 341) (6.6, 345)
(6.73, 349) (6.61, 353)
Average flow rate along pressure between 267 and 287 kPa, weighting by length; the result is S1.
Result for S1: 6.55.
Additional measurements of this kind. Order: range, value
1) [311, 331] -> 6.51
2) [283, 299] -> 6.55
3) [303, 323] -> 6.52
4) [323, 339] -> 6.57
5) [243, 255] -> 7.11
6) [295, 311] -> 6.55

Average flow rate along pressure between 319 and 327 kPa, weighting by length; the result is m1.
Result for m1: 6.49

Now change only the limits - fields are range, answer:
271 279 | 6.55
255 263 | 6.83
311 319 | 6.52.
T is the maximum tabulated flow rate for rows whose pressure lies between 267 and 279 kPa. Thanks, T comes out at 6.64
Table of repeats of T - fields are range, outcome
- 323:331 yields 6.55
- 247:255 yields 7.69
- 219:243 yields 6.63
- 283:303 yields 6.58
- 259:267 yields 6.71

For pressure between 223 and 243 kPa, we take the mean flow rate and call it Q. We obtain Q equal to 6.24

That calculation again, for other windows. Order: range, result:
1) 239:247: 6.69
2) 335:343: 6.64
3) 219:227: 5.38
